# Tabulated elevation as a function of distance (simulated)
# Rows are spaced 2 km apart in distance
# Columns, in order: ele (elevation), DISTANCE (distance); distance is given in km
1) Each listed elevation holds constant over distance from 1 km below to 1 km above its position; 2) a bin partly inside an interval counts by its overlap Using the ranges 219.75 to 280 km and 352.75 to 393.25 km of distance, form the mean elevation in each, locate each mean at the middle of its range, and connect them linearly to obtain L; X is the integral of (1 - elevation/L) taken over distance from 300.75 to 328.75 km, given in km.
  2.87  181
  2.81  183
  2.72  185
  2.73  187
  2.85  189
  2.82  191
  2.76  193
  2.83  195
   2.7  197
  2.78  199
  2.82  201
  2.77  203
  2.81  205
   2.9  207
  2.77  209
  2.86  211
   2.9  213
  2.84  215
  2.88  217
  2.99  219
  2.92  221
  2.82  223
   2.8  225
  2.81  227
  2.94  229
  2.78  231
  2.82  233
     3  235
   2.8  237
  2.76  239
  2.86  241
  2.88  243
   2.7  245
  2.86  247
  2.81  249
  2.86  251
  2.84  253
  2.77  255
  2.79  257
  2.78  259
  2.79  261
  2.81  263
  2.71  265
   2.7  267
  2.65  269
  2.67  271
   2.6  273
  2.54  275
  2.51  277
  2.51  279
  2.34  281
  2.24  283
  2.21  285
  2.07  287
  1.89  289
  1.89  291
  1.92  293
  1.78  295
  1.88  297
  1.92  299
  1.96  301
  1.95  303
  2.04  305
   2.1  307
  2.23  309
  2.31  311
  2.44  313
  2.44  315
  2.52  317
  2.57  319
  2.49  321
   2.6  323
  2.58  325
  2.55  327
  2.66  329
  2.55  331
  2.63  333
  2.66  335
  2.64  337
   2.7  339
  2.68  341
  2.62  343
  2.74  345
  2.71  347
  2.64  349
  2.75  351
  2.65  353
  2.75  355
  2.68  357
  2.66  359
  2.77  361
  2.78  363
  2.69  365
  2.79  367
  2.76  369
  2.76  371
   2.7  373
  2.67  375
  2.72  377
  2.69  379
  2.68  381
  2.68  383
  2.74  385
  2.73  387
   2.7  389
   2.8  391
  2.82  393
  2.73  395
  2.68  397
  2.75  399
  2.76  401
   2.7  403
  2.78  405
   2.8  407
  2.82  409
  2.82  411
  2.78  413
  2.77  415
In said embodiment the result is 3.9 km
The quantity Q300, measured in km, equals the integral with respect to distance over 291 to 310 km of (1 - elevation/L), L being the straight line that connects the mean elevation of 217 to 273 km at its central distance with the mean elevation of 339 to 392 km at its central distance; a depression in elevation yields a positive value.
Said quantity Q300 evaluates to 5.45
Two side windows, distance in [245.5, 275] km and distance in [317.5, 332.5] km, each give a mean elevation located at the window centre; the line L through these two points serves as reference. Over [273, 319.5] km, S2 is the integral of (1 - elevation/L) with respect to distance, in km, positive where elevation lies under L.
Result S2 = 8.1 km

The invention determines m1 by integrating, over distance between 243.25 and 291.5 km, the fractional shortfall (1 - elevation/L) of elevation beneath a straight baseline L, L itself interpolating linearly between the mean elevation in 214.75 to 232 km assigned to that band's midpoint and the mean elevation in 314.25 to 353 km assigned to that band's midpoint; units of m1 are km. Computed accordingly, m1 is 3.4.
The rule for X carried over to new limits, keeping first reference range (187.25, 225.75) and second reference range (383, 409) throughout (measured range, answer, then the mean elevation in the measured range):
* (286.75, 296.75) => 3.2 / 1.9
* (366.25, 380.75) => 0.2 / 2.72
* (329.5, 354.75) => 1.0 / 2.67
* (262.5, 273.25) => 0.4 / 2.69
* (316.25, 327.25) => 0.9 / 2.55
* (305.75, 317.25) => 1.9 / 2.32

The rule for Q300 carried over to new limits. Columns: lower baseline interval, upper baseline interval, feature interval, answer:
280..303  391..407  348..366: -1.8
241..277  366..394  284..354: 9.4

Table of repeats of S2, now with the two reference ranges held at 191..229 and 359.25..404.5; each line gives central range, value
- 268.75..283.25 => 1.5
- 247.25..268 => 0.1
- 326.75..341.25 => 0.7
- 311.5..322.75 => 1.1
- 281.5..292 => 2.7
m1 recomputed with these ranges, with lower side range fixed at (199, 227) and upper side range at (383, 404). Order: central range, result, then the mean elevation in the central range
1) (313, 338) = 1.90 km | 2.57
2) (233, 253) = -0.04 km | 2.84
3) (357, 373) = 0.10 km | 2.74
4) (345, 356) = 0.24 km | 2.7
